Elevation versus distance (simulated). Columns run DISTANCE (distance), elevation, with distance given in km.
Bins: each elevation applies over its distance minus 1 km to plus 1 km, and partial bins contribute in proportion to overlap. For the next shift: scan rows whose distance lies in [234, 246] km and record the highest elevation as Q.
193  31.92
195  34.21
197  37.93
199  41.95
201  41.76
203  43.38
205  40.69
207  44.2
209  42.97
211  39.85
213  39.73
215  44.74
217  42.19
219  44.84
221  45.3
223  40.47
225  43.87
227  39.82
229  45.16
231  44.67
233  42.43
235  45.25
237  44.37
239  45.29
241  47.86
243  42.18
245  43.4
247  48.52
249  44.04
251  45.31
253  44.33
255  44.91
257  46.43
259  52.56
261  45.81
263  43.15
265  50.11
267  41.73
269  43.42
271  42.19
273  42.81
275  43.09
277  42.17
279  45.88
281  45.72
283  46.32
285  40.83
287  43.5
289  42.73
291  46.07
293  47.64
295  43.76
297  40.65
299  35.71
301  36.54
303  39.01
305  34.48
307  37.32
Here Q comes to 47.86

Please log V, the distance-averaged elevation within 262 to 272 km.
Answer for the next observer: 44.1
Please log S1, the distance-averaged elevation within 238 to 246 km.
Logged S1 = 44.7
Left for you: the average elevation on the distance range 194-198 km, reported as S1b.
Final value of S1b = 36.1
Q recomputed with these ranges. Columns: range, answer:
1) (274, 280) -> 45.88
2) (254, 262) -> 52.56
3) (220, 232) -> 45.3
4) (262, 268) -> 50.11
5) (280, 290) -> 46.32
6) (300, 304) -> 39.01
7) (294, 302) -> 43.76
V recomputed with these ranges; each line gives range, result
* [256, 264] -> 47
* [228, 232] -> 44.9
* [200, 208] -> 42.5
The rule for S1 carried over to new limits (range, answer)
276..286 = 44.2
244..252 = 45.3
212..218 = 42.2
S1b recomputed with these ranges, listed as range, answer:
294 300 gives 40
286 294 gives 45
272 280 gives 43.5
